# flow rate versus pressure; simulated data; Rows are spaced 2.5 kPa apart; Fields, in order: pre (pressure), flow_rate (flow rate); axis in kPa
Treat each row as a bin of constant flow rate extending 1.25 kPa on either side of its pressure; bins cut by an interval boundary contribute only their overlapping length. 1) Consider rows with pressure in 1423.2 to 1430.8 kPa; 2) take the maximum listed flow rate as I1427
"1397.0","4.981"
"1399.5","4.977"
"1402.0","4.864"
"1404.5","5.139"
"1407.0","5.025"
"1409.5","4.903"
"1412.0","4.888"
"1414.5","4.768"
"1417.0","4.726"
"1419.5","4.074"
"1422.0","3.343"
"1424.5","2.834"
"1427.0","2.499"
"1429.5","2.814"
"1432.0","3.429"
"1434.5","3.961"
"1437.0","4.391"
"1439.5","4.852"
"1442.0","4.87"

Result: 2.834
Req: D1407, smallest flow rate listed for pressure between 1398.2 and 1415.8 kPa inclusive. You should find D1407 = 4.768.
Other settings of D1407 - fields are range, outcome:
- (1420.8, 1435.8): 2.499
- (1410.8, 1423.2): 3.343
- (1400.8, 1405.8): 4.864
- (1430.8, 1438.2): 3.429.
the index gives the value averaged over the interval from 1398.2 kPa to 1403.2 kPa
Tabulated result 4.92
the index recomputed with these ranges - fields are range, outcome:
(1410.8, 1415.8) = 4.83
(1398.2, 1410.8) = 4.98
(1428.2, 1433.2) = 3.11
